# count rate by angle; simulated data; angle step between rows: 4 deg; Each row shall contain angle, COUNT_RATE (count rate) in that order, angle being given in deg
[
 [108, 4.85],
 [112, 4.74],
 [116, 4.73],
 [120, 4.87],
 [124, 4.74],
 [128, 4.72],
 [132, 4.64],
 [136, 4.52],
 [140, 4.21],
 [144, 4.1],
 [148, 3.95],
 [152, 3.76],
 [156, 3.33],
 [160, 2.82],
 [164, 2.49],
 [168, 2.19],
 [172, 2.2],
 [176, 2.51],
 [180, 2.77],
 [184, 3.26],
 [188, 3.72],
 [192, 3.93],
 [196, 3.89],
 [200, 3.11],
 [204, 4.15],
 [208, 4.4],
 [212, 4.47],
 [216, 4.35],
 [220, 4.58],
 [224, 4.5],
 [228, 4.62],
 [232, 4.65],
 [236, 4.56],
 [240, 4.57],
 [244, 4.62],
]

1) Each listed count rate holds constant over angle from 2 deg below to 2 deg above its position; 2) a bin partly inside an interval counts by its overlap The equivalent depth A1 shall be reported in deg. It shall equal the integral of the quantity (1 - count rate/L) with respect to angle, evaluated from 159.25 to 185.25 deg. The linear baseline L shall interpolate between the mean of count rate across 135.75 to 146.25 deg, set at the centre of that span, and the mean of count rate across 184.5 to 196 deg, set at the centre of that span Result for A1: 8.9 deg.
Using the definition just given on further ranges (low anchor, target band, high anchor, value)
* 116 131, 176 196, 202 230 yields 5.1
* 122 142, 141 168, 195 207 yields 6.1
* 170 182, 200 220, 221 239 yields -2.3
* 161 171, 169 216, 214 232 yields -1.4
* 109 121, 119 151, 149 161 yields -2.7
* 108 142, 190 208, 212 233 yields 2.8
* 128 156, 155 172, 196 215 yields 6.2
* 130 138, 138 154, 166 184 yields -0.1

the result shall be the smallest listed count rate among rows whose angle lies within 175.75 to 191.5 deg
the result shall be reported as 2.51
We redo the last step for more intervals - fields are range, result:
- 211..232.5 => 4.35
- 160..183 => 2.19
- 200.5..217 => 4.15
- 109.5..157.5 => 3.33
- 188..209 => 3.11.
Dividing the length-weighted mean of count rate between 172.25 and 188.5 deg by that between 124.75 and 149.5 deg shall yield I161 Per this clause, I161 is 0.7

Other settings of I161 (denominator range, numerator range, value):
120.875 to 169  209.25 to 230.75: 1.17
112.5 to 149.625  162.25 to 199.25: 0.67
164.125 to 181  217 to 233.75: 1.90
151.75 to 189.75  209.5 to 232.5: 1.58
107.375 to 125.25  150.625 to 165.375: 0.65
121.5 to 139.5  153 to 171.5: 0.59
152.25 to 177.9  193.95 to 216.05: 1.51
